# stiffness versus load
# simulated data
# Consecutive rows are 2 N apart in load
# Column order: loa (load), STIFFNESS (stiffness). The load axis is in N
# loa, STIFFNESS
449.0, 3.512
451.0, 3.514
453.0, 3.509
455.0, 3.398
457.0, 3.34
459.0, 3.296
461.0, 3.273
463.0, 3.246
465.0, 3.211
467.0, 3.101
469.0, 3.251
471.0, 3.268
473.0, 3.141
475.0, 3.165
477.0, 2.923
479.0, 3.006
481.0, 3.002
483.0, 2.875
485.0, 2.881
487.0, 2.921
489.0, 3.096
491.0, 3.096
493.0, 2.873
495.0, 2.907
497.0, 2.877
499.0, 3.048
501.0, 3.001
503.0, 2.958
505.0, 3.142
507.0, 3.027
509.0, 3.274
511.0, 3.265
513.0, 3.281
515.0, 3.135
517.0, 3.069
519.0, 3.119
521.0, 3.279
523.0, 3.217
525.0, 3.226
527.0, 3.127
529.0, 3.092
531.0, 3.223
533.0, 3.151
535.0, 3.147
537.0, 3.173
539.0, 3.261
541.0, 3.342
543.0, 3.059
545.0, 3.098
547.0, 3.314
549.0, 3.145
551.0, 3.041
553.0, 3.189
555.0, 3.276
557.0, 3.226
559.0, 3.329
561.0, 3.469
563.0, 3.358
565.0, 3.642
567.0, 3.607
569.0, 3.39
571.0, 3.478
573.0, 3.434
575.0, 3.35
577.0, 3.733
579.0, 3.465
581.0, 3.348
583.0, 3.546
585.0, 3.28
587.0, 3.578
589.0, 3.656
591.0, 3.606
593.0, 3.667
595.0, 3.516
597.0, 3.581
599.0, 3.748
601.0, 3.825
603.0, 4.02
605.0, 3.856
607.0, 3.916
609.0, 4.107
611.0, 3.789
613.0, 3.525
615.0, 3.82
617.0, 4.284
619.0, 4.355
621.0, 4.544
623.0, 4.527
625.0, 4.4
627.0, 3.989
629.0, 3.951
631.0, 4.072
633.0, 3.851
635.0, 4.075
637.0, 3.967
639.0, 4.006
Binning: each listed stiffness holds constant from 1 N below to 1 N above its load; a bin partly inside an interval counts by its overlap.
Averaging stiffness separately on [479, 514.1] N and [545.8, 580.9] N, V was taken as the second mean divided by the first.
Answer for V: 1.11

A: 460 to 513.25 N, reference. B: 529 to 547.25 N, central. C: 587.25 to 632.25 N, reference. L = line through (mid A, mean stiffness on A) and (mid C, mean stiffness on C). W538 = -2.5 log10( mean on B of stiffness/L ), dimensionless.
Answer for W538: 0.08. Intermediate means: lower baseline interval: 3.08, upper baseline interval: 3.94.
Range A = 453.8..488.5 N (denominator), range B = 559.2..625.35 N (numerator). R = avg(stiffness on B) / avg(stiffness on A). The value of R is 1.19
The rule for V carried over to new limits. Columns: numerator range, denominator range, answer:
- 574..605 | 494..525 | 1.16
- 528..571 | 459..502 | 1.07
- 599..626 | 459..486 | 1.31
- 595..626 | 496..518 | 1.29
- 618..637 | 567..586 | 1.21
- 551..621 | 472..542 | 1.17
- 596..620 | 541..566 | 1.20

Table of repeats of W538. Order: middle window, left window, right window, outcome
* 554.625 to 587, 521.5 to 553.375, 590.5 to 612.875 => 0.01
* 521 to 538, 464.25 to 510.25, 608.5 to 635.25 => 0.07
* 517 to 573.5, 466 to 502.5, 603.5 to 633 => 0.08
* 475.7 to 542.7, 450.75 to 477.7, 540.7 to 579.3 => 0.07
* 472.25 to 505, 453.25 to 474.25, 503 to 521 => 0.08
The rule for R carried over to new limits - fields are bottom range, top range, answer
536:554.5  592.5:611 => 1.20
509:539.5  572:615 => 1.15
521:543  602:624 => 1.27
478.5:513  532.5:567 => 1.08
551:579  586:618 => 1.11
